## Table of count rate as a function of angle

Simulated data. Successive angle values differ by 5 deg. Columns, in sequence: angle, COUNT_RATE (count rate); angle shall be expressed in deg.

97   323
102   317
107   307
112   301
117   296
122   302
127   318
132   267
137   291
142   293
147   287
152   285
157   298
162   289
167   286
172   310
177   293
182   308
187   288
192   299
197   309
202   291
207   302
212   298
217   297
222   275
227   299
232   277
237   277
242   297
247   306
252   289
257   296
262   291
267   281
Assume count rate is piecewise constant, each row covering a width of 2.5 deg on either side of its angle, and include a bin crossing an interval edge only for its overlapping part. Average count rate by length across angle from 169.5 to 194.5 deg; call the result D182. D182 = 300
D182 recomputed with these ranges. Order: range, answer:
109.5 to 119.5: 298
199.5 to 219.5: 297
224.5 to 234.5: 288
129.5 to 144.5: 284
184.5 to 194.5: 294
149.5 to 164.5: 291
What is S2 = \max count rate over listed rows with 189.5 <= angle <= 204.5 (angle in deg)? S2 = 309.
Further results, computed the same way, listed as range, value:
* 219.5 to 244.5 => 299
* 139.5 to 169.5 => 298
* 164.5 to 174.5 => 310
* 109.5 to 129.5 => 318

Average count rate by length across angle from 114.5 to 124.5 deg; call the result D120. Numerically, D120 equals 299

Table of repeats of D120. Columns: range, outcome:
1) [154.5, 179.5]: 295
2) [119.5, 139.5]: 294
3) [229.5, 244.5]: 284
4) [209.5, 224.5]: 290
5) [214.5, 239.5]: 285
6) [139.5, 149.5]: 290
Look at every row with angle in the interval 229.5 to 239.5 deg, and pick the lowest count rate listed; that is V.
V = 277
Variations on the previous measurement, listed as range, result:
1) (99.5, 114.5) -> 301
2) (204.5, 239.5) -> 275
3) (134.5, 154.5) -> 285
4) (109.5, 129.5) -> 296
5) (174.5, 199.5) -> 288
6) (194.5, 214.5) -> 291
